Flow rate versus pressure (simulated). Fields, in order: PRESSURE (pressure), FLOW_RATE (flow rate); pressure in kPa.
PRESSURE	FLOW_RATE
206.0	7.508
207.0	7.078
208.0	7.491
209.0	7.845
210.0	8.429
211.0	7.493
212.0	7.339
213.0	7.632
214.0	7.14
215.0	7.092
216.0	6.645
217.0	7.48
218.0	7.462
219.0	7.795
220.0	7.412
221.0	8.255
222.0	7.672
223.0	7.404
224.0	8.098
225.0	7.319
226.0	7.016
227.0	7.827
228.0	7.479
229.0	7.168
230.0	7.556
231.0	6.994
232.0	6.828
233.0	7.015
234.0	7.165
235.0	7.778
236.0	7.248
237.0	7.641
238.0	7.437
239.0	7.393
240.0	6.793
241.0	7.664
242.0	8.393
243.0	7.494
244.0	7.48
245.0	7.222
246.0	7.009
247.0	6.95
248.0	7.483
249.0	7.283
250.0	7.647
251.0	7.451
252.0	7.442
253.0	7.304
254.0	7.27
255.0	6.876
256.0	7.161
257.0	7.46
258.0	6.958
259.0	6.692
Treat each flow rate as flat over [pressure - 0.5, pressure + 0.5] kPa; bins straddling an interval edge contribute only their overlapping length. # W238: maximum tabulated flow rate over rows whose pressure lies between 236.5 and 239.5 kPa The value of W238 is 7.641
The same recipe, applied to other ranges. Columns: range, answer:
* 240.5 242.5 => 8.393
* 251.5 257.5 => 7.46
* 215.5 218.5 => 7.48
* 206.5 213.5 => 8.429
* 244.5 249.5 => 7.483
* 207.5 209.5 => 7.845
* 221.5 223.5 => 7.672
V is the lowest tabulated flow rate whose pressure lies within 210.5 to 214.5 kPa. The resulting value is 7.14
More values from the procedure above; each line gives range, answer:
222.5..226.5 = 7.016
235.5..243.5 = 6.793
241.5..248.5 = 6.95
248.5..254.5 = 7.27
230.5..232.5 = 6.828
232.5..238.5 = 7.015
